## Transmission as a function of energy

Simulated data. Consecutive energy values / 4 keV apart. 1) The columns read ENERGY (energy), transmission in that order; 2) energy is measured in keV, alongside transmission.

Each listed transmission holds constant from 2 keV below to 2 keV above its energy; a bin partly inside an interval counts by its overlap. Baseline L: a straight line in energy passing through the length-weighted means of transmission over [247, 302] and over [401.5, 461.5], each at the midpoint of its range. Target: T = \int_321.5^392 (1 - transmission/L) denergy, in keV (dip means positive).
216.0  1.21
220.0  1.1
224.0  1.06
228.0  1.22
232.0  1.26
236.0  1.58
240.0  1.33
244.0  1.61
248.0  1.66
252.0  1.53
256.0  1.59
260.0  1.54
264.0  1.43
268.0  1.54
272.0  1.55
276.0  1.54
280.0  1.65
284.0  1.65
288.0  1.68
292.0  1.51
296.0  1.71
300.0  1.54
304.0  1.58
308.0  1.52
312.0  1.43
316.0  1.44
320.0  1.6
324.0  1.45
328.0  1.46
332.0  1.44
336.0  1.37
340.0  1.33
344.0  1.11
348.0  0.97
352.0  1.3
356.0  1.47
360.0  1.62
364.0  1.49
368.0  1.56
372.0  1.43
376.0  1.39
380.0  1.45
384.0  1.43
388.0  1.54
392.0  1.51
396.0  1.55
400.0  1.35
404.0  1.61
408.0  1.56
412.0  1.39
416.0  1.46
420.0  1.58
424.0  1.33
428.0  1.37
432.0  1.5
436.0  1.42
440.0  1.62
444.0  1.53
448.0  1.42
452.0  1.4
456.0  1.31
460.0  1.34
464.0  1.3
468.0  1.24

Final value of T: 5.1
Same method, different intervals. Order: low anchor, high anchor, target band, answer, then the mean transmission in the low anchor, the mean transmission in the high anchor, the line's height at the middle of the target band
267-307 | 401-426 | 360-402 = 1.0 keV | 1.59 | 1.48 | 1.51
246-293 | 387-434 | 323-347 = 3.0 keV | 1.57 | 1.48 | 1.53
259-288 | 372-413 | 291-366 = 4.3 keV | 1.57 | 1.48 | 1.53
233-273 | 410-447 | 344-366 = 2.1 keV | 1.53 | 1.47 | 1.49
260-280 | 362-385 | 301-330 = 0.0 keV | 1.53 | 1.46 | 1.5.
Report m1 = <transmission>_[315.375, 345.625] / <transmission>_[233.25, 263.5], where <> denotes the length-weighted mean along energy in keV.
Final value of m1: 0.9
